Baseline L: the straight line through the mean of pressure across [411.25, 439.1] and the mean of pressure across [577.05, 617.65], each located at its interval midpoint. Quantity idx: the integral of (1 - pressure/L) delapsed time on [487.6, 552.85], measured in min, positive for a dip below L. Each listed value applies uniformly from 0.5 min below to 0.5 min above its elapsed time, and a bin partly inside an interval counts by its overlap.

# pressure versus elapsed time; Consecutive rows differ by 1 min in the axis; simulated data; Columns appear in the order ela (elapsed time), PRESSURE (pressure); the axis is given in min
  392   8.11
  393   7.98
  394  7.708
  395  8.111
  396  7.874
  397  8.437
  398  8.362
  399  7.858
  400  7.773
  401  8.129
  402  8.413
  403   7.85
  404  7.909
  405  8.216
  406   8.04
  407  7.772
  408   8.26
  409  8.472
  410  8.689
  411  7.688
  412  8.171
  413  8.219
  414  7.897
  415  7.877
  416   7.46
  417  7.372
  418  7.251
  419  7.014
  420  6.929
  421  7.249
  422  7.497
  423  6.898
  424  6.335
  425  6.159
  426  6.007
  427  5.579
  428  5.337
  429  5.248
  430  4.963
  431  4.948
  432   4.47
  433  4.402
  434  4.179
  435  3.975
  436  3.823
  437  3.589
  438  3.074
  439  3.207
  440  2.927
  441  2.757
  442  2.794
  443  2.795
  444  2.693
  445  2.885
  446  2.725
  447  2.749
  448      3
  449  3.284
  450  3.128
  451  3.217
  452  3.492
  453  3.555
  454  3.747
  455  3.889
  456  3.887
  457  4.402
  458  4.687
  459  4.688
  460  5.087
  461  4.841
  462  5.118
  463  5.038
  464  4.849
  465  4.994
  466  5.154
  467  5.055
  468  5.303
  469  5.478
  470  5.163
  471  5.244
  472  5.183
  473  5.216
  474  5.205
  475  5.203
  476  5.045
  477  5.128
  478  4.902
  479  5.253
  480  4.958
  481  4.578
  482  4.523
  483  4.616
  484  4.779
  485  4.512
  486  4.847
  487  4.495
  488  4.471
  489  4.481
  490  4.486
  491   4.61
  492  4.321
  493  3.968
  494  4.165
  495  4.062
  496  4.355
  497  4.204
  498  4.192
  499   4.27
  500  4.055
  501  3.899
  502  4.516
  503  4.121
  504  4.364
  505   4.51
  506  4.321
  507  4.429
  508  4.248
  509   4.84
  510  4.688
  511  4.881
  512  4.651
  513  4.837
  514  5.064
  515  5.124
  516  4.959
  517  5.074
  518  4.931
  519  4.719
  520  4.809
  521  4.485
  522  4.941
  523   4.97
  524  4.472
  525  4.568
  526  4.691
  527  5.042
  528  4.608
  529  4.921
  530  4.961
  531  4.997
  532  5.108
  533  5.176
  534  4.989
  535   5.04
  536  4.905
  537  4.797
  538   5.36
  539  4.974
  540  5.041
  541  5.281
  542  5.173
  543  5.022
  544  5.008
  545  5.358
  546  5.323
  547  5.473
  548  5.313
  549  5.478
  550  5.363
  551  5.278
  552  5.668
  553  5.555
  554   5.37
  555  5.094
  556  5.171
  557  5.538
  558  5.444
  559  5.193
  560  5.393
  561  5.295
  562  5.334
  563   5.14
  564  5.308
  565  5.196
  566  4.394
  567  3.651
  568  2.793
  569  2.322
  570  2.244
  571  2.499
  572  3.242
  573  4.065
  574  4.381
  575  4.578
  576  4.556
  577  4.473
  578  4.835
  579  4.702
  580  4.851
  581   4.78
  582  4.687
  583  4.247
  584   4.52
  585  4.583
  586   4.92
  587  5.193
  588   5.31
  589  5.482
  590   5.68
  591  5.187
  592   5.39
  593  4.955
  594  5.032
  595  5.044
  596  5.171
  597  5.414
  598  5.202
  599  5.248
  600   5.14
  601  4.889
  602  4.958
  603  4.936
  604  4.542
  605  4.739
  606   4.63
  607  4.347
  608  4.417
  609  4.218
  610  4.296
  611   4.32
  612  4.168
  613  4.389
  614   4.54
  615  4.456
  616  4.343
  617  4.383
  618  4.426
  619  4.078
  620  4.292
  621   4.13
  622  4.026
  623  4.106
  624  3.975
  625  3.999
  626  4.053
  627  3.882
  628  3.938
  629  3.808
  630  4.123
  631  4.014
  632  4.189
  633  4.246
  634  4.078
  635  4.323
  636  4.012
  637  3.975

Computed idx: 6.4 min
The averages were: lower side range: 5.95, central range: 4.78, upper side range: 4.8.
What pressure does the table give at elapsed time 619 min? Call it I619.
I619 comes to 4.078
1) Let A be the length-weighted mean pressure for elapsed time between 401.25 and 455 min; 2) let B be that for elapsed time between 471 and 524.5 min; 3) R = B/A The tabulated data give 0.84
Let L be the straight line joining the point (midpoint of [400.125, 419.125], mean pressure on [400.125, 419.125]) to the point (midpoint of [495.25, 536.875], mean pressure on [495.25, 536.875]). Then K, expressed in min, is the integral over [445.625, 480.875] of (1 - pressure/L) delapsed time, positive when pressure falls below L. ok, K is 9.7 min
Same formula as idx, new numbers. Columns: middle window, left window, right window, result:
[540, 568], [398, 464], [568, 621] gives -2.2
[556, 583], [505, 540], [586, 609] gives 2.8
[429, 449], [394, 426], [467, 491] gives 9.3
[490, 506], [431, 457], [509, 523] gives 0.9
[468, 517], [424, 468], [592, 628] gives -4.8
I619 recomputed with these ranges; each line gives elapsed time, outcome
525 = 4.568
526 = 4.691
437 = 3.589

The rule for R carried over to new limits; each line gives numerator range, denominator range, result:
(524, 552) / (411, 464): 1.04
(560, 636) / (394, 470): 0.80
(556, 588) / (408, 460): 0.88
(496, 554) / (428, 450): 1.36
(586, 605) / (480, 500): 1.16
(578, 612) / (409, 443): 0.85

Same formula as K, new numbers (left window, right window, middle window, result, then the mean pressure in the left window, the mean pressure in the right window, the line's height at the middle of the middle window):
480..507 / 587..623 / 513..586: -4.0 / 4.39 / 4.73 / 4.56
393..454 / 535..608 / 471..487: 1.7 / 5.88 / 4.85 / 5.49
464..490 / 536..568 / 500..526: 2.0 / 4.94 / 5.15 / 5.04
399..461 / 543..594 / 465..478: 0.3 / 5.5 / 4.8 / 5.29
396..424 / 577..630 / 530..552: 1.9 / 7.81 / 4.63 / 5.66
